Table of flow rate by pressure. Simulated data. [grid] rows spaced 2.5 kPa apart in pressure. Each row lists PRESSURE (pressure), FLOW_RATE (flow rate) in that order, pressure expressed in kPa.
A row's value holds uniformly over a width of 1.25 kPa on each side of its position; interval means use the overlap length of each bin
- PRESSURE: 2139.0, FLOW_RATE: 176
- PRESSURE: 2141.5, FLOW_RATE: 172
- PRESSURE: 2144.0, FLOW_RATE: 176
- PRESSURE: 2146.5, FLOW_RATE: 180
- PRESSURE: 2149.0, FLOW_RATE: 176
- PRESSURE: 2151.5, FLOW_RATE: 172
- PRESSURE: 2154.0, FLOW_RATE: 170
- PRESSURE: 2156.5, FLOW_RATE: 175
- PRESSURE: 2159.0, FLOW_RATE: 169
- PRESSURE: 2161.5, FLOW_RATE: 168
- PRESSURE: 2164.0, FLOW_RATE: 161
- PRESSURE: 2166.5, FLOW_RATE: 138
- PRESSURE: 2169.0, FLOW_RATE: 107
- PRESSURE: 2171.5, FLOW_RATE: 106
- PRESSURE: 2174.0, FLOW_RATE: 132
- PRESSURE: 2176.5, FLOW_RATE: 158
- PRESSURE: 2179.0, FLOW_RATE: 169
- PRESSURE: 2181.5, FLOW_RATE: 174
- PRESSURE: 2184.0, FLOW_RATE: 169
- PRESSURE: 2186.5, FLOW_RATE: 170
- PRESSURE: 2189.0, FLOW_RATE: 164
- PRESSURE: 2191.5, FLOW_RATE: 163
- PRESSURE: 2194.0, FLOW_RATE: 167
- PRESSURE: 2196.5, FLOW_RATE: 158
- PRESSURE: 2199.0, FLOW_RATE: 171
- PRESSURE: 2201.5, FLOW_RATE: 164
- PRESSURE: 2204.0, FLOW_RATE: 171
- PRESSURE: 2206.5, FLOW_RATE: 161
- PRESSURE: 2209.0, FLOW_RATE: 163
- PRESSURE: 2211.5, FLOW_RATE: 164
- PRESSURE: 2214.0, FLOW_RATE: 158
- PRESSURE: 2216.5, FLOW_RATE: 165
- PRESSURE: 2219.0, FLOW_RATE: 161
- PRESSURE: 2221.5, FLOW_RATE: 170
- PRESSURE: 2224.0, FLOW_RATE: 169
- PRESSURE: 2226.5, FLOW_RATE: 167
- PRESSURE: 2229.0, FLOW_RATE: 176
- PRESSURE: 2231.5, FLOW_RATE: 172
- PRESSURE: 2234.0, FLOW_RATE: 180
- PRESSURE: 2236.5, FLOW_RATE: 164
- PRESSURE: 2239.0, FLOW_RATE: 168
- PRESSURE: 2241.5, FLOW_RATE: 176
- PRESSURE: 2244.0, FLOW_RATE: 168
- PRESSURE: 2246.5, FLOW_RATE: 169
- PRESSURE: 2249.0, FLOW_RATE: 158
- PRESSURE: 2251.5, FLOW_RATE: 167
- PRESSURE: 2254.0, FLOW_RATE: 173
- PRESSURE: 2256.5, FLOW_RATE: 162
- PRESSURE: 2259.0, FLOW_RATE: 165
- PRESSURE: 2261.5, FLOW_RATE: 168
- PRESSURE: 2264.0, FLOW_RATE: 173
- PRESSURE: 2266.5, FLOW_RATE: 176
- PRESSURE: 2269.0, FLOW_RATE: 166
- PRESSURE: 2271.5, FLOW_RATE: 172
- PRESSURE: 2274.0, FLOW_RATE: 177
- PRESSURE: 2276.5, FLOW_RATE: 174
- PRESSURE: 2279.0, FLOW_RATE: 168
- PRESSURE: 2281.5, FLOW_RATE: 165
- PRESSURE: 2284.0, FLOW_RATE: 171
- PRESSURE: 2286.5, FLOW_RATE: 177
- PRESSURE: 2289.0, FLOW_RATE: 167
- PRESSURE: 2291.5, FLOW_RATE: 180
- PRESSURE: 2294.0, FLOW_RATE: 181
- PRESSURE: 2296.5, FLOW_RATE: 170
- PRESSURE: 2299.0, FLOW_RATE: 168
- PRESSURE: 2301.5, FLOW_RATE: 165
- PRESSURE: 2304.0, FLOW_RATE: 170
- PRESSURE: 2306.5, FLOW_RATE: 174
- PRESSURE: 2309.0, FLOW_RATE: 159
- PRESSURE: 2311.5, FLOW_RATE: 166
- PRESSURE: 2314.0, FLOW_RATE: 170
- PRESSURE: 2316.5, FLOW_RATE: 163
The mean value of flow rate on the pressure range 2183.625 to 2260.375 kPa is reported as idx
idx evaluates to 167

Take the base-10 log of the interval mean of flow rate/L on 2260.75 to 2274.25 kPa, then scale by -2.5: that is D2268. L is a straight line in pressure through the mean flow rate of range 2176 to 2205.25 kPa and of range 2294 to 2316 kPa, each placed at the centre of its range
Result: -0.03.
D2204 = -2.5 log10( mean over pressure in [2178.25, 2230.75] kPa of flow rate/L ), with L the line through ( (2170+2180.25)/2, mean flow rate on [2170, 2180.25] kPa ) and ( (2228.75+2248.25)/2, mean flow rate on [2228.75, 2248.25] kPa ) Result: -0.08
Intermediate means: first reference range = 140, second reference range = 171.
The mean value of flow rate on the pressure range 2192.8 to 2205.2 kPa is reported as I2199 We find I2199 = 166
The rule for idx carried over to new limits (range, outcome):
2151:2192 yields 156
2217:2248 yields 170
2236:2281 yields 169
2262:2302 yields 172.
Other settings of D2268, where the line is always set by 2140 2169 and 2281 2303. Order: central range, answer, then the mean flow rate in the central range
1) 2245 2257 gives 0.03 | 166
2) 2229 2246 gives -0.01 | 172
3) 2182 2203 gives 0.01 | 166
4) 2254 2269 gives 0.01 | 169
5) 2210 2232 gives 0.01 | 167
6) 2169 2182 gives 0.17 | 142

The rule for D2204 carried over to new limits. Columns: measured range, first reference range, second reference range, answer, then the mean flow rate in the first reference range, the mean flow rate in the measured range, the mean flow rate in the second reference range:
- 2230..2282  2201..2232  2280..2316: -0.011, 166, 170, 170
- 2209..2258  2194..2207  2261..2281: 0.005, 165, 168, 172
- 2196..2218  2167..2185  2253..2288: -0.077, 144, 164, 170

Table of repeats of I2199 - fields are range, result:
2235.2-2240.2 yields 166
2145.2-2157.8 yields 175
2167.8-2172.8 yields 107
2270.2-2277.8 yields 174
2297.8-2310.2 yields 167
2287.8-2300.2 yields 173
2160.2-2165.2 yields 165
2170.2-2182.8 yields 148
